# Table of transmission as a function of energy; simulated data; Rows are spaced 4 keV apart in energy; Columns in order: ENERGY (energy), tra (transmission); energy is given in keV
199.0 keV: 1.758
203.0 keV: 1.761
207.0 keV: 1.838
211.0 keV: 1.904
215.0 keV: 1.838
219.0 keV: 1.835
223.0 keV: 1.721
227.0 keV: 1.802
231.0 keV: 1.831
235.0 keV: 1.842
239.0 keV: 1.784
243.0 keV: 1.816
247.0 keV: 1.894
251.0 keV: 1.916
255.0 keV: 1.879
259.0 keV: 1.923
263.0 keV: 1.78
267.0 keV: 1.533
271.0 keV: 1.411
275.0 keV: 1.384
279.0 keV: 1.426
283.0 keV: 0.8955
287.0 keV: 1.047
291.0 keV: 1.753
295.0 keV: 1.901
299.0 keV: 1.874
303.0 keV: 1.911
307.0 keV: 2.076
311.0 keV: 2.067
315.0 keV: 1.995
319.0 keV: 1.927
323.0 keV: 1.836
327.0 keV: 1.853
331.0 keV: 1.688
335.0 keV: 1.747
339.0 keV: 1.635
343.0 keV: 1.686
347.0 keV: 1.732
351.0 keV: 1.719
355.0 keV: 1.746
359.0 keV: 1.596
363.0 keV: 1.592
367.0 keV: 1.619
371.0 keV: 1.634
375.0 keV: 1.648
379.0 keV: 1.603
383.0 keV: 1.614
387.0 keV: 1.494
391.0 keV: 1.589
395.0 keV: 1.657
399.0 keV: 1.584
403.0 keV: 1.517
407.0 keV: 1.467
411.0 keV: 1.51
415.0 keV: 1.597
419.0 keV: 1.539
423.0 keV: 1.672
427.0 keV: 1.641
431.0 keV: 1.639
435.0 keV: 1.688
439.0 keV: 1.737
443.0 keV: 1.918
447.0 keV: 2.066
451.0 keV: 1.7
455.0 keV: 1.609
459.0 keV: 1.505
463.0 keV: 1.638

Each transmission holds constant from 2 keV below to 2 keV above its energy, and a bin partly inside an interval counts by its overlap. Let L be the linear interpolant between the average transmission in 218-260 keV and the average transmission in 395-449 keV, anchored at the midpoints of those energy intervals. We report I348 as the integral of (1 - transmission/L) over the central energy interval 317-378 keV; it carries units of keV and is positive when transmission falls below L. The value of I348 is 0.9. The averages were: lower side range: 1.84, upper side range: 1.66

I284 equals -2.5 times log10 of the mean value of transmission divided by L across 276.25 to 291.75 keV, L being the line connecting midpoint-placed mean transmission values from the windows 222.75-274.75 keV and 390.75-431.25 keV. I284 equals 0.35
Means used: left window 1.77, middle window 1.25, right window 1.58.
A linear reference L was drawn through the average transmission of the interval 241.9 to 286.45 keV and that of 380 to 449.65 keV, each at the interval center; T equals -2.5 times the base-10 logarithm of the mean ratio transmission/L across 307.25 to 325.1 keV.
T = -0.21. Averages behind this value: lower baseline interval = 1.6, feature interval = 1.97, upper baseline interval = 1.64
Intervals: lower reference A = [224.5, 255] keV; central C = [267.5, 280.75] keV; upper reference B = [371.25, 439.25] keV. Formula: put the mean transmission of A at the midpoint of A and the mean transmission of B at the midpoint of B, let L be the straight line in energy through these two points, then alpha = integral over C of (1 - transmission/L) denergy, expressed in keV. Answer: 2.74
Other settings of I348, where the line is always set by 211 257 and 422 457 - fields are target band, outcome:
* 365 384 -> 1.59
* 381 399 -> 1.81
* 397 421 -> 3.02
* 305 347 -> -1.19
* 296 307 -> -0.74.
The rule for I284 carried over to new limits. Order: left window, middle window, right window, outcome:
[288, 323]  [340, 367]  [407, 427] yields 0.06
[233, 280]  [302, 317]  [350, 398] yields -0.20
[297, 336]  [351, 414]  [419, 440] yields 0.11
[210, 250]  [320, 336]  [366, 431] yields -0.07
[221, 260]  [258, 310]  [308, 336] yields 0.16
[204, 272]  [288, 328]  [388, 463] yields -0.09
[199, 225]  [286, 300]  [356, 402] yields 0.03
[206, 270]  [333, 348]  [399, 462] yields 0.02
